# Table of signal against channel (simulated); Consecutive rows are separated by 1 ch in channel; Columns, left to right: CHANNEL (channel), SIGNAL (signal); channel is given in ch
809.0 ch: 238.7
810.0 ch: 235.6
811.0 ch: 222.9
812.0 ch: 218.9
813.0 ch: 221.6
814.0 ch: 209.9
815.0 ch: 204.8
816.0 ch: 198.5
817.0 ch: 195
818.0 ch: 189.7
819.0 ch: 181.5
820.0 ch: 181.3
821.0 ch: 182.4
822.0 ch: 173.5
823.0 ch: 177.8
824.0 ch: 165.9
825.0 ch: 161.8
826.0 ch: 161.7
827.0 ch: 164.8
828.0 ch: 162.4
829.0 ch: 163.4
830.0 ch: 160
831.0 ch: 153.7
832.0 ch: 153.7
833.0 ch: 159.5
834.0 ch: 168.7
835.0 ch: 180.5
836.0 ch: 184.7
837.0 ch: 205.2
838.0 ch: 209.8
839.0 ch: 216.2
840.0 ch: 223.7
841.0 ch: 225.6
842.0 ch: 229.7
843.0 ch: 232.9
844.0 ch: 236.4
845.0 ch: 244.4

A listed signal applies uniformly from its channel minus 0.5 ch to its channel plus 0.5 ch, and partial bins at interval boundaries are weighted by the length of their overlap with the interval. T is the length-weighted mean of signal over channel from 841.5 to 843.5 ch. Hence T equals 231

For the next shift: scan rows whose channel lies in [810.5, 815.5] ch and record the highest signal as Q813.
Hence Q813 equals 222.9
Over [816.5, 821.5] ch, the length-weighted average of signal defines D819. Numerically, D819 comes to 186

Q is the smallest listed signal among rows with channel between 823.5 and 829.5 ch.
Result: 161.7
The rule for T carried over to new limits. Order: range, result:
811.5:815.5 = 214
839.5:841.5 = 225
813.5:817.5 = 202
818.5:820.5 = 181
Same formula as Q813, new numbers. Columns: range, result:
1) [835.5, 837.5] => 205.2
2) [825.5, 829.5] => 164.8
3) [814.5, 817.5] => 204.8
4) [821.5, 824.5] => 177.8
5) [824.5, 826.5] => 161.8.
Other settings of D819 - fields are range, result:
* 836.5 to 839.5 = 210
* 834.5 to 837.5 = 190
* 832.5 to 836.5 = 173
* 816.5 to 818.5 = 192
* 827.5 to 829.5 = 163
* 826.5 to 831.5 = 161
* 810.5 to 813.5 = 221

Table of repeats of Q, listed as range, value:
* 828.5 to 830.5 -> 160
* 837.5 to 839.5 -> 209.8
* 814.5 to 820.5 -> 181.3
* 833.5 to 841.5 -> 168.7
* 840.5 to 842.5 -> 225.6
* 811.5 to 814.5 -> 209.9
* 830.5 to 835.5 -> 153.7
